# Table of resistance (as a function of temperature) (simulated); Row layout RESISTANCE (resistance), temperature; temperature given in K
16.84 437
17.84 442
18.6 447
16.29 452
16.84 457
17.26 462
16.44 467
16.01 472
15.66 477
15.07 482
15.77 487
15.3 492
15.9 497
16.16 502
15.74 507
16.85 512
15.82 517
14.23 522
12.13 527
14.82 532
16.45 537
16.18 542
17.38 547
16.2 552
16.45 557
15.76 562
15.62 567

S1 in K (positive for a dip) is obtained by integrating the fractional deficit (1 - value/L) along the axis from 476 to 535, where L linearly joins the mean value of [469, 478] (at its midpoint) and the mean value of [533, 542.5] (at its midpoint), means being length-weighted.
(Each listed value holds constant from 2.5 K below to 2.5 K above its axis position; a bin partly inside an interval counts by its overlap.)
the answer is 2.6 K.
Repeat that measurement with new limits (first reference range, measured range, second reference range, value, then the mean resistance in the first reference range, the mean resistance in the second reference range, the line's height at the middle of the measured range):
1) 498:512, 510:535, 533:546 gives 2.2 K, 16.1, 16.3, 16.2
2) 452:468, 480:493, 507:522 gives 0.8 K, 16.8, 15.9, 16.4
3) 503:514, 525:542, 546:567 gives 1.5 K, 16.3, 16.3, 16.3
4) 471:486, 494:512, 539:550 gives -0.1 K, 15.6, 16.7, 16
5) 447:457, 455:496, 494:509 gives 1.2 K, 17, 15.9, 16.5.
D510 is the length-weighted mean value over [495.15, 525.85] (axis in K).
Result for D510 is 15.6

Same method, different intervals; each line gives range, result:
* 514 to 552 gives 15.4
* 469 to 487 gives 15.6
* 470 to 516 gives 15.8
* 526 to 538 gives 14.5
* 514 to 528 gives 14.4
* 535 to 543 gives 16.3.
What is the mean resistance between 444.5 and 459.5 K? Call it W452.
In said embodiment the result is 17.2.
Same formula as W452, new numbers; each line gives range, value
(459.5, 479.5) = 16.3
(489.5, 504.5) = 15.8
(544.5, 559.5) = 16.7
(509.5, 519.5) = 16.3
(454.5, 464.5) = 17.1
